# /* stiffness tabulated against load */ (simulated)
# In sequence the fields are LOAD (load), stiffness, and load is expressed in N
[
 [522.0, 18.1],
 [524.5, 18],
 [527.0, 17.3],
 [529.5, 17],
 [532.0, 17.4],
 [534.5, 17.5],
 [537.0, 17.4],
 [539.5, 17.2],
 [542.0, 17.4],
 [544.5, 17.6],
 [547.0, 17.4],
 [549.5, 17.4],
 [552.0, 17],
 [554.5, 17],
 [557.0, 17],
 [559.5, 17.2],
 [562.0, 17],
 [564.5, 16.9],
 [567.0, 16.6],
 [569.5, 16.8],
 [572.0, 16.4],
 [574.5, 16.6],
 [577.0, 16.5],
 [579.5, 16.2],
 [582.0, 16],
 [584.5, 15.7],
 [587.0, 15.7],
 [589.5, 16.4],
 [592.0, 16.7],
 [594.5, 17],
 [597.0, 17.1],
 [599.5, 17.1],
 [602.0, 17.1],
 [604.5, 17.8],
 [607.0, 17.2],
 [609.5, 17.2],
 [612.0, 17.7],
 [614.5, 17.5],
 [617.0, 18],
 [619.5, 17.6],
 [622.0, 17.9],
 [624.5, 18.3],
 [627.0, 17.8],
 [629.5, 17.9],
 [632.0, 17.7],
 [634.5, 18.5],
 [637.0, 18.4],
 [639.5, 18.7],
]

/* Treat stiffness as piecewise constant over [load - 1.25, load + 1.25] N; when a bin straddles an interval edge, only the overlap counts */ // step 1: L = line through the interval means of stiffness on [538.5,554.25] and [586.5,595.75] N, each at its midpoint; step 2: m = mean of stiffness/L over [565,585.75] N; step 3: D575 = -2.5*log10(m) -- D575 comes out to 0.03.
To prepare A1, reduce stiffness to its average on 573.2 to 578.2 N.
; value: 16.5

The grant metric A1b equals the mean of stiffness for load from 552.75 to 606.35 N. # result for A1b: 16.7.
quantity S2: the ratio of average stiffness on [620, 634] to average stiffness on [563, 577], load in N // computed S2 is 1.1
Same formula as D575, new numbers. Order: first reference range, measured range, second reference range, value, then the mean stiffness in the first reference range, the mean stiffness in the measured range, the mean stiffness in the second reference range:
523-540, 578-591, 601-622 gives 0.096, 17.4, 16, 17.5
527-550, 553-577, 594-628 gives 0.038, 17.4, 16.8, 17.5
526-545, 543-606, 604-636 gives 0.046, 17.3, 16.8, 17.8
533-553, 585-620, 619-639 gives 0.046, 17.4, 17.1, 18.1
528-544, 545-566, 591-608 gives 0.009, 17.3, 17.1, 17.1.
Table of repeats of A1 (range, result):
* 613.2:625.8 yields 17.9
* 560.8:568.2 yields 16.8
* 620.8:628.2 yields 18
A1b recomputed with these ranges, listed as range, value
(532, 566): 17.2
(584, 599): 16.5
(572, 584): 16.3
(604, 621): 17.6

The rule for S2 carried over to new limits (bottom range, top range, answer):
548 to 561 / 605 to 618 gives 1.02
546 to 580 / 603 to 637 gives 1.05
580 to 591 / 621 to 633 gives 1.12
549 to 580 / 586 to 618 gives 1.02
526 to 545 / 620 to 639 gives 1.04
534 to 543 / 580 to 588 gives 0.91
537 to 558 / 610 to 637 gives 1.04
